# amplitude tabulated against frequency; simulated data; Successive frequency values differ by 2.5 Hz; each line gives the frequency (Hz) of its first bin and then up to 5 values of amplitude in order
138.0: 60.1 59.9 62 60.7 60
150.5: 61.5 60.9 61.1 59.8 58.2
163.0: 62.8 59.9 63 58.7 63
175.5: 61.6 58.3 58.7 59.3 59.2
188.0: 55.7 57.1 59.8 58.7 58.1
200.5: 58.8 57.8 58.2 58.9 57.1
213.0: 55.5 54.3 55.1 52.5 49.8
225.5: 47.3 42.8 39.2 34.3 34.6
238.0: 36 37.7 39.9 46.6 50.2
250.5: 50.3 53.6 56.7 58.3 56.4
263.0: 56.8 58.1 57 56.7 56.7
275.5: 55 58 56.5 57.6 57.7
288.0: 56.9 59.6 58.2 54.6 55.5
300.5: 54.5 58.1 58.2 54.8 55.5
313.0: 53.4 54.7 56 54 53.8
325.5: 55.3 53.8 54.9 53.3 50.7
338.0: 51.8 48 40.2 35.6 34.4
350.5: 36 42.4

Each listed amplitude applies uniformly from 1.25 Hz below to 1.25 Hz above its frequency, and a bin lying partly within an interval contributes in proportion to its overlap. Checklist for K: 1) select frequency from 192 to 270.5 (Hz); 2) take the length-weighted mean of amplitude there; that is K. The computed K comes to 51.4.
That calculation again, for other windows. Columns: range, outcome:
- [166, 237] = 54.5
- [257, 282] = 56.9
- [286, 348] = 53.1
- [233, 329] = 53.4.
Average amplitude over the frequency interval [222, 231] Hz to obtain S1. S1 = 45.1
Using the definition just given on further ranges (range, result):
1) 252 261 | 56.3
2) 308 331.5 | 54.6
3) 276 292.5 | 57.6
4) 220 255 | 44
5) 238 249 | 42.6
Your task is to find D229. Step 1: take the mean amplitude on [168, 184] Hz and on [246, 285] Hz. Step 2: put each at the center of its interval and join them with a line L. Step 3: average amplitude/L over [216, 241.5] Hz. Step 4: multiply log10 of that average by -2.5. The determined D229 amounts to 0.31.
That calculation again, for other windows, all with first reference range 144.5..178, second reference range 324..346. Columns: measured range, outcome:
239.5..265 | 0.08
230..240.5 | 0.48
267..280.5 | -0.06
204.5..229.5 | 0.09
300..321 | -0.09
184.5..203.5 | 0.01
